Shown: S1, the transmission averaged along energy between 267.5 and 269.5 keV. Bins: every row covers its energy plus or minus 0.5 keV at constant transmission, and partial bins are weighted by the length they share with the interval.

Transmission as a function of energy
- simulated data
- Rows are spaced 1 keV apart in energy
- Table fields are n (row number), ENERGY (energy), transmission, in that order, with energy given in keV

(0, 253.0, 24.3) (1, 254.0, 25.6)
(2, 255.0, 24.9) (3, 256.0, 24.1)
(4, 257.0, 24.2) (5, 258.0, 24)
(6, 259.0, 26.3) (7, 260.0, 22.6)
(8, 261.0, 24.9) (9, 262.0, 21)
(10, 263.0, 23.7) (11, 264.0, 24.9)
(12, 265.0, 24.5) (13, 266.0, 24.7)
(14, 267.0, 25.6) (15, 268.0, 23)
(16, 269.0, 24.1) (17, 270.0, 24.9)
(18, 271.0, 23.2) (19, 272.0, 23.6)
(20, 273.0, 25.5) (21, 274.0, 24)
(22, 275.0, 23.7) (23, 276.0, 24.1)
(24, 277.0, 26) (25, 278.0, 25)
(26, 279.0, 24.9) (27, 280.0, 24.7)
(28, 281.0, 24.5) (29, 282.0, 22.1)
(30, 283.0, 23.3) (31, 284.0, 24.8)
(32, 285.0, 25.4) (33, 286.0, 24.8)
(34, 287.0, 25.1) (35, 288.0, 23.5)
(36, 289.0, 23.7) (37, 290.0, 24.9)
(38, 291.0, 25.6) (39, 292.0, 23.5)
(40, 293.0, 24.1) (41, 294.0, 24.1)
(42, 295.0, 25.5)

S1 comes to 23.6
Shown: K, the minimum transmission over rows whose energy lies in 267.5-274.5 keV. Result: 23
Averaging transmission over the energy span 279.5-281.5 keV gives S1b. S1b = 24.6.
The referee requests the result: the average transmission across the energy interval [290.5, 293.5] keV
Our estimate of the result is 24.4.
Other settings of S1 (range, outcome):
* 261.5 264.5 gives 23.2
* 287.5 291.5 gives 24.4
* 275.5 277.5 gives 25.1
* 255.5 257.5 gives 24.1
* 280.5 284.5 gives 23.7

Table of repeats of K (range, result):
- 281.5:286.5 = 22.1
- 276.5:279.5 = 24.9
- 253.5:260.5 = 22.6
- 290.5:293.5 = 23.5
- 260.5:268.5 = 21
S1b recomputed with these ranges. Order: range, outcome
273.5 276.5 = 23.9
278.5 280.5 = 24.8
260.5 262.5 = 22.9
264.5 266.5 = 24.6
